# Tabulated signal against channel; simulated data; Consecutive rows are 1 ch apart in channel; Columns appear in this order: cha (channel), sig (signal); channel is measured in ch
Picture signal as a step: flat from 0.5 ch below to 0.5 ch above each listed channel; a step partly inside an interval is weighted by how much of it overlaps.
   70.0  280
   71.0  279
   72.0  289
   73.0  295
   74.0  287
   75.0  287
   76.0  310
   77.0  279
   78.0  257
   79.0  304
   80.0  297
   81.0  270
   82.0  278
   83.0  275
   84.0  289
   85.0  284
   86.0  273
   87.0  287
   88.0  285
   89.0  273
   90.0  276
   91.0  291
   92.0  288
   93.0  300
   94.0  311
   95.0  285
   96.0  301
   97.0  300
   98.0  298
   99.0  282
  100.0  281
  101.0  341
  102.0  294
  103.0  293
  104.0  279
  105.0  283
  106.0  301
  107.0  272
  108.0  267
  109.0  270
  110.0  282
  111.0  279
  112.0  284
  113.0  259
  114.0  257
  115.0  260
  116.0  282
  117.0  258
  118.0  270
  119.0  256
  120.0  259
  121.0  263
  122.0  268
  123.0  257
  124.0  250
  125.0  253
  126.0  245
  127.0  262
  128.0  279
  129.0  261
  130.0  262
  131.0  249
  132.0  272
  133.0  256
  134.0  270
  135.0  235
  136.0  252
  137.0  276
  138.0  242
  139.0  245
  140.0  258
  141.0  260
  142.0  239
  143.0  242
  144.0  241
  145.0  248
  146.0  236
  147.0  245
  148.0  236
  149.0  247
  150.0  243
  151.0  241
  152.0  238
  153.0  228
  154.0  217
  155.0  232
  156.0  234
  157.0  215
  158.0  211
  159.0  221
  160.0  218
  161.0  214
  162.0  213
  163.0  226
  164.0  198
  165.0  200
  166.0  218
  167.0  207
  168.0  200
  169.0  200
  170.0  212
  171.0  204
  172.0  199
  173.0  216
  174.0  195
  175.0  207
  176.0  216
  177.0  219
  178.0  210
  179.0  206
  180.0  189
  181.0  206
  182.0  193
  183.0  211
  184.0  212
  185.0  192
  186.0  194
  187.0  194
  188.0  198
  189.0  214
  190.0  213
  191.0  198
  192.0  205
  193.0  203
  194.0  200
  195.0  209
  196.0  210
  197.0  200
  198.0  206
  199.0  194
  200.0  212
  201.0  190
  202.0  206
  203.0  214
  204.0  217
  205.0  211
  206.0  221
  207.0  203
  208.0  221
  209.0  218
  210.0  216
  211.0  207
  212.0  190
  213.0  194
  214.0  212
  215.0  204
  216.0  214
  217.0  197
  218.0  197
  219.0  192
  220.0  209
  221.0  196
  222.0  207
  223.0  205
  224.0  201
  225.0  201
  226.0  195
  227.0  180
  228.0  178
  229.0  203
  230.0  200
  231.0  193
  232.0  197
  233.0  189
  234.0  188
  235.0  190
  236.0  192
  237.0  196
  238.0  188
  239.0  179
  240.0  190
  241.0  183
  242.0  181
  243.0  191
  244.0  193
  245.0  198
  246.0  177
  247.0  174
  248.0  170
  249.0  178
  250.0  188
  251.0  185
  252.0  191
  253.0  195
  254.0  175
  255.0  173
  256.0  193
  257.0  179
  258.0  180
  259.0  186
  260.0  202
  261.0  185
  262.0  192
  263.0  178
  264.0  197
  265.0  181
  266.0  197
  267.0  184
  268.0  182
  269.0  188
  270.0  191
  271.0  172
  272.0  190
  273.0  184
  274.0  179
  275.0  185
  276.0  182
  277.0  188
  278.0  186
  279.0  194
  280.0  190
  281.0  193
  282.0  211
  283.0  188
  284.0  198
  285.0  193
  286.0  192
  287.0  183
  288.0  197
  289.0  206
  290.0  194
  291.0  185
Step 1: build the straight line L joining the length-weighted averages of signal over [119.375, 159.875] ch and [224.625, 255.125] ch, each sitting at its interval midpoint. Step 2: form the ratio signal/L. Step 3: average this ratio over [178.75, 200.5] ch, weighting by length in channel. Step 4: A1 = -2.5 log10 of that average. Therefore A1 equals 0.08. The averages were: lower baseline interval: 247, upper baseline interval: 188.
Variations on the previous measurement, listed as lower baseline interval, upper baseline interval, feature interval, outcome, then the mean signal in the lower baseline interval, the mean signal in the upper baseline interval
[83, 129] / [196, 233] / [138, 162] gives 0.058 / 278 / 203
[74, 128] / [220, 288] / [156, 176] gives 0.150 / 279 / 189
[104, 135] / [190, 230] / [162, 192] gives 0.106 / 266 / 204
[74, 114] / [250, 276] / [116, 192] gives 0.093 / 286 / 186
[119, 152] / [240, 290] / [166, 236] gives 0.085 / 253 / 187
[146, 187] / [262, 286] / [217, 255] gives 0.042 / 215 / 188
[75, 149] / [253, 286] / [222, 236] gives 0.080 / 271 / 188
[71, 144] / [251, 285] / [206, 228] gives 0.065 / 274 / 188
